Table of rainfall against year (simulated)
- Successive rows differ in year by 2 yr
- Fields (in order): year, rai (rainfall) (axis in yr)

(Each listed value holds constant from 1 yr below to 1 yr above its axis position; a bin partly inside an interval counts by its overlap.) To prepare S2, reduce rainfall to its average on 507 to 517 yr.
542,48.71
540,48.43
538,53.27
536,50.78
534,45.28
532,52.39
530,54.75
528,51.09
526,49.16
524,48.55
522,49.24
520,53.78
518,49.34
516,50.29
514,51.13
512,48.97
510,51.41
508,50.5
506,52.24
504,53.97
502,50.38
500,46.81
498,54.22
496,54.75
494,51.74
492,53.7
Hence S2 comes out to 50.5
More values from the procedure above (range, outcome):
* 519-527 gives 50.2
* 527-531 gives 52.9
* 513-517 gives 50.7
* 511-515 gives 50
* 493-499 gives 53.6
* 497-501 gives 50.5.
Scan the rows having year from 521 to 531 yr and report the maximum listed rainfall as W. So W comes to 54.75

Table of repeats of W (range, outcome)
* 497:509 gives 54.22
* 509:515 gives 51.41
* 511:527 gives 53.78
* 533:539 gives 53.27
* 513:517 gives 51.13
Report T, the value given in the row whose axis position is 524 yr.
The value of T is 48.55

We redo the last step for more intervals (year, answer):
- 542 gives 48.71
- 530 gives 54.75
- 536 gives 50.78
